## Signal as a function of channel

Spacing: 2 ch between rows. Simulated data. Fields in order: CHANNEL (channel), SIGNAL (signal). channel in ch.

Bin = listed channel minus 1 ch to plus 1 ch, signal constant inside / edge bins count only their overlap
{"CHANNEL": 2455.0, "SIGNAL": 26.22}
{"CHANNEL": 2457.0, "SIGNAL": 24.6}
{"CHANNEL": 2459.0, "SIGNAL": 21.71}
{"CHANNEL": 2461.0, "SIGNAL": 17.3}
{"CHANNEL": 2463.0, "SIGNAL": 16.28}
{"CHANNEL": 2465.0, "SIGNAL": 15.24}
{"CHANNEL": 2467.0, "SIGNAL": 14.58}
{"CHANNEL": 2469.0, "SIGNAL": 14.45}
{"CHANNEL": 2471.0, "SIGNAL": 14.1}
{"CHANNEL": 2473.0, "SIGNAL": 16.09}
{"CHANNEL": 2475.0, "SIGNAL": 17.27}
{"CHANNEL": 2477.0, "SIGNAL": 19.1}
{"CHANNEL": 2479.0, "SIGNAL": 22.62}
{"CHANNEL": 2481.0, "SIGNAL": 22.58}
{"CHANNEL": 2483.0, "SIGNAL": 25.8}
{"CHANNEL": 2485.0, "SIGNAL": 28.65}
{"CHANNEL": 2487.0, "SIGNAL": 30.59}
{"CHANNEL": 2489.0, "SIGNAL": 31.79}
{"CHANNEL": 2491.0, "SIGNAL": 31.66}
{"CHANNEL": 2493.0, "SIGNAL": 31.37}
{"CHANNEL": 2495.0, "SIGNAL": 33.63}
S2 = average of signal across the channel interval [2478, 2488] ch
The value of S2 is 26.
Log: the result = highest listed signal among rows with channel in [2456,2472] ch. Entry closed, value 24.6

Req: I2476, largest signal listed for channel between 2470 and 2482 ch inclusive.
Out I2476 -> 22.62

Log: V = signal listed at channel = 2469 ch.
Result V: 14.45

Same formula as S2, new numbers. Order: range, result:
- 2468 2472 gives 14.3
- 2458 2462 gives 19.5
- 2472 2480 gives 18.8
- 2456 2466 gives 19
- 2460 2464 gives 16.8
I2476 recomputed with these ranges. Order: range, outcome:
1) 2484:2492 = 31.79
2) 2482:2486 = 28.65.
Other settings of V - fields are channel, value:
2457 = 24.6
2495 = 33.63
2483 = 25.8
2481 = 22.58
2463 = 16.28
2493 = 31.37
